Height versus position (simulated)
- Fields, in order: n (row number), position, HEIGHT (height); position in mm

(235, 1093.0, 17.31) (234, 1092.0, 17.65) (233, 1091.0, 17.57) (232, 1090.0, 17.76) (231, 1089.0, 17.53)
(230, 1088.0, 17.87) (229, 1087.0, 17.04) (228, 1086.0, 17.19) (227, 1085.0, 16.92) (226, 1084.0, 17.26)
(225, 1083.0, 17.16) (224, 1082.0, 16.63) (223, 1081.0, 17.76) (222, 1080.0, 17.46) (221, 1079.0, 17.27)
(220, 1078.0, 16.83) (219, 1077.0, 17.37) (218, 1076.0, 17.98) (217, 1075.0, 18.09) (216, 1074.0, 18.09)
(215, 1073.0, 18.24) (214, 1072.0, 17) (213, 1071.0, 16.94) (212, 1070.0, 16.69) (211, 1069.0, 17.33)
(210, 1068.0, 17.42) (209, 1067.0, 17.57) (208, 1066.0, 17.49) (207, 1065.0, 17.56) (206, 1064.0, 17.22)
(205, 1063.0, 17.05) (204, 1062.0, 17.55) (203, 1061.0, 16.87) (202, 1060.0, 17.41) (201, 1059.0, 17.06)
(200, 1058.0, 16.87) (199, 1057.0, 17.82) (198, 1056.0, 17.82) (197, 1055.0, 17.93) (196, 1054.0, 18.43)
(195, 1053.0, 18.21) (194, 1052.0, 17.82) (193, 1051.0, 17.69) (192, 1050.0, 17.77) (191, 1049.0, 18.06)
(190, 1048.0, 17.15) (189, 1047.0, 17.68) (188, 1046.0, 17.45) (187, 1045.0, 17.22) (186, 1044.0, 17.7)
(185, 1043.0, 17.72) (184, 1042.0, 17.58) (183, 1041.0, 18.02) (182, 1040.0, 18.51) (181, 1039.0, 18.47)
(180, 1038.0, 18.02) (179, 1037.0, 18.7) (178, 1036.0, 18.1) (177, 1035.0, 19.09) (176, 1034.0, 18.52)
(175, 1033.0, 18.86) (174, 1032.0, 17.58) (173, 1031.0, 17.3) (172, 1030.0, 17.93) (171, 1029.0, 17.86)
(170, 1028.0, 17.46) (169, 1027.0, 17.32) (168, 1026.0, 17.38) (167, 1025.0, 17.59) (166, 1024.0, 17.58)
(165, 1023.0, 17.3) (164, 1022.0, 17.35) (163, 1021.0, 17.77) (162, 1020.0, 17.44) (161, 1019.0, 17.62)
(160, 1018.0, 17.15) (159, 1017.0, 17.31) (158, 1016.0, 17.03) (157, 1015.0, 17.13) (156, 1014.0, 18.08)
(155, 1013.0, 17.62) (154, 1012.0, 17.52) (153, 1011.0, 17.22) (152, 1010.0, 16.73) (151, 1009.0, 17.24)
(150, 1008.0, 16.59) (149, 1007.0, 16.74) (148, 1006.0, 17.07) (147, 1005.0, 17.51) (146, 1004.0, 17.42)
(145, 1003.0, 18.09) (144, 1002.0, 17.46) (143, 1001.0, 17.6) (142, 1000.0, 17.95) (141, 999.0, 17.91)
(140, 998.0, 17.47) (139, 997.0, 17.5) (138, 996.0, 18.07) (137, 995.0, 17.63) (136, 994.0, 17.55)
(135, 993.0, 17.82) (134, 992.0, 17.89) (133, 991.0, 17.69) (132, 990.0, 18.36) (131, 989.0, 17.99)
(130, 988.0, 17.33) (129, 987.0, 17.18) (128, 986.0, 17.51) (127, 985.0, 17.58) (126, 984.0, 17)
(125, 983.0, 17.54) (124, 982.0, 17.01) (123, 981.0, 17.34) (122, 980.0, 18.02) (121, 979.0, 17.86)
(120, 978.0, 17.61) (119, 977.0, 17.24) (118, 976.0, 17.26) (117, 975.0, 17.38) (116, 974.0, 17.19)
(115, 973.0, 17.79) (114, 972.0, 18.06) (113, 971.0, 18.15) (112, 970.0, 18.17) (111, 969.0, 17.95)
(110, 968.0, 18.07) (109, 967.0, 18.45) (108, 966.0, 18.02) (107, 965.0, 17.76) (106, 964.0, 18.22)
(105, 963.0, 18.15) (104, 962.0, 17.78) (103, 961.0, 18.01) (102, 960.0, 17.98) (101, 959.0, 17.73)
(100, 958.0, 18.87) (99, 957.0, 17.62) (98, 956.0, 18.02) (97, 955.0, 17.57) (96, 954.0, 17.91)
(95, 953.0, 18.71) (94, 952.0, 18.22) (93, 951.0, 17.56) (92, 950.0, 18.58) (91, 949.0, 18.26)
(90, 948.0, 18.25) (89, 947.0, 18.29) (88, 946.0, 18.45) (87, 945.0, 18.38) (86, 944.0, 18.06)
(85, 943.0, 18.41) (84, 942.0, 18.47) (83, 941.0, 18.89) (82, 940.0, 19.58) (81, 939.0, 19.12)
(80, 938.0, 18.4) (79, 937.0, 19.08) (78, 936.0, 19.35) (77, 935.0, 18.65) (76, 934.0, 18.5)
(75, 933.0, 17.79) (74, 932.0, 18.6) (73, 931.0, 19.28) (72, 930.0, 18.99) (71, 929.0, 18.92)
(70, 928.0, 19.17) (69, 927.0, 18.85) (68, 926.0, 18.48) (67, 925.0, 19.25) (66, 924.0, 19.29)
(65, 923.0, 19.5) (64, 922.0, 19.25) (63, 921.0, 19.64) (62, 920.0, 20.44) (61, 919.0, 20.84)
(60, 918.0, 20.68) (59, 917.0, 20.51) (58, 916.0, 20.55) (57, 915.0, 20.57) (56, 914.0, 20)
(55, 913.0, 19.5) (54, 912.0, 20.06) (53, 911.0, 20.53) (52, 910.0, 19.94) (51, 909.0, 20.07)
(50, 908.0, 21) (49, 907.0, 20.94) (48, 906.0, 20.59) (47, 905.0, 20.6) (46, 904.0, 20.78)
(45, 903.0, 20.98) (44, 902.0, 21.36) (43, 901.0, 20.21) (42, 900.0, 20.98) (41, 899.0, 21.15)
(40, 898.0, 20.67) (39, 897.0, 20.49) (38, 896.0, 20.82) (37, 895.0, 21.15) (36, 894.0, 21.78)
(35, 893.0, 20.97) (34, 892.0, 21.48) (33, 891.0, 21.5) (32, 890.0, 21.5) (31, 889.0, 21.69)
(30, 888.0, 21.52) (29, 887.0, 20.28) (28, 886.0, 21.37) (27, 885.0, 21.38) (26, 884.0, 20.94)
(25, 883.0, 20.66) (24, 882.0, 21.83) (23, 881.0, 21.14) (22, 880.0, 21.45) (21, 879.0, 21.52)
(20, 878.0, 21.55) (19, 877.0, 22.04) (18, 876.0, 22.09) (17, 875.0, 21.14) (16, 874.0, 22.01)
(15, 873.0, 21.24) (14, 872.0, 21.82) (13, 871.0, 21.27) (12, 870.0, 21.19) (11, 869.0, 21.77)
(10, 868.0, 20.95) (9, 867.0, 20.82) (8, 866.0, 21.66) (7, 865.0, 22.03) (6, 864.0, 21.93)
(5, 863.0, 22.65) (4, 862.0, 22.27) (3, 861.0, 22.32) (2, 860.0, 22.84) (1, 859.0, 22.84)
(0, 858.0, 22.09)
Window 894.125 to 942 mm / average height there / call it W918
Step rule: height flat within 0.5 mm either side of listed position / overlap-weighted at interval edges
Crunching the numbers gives 19.9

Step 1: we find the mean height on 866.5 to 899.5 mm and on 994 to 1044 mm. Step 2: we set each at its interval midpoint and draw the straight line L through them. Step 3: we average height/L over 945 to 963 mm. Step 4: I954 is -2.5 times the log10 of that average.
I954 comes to 0.07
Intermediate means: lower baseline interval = 21.3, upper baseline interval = 17.7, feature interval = 18.1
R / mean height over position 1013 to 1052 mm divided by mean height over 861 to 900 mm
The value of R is 0.83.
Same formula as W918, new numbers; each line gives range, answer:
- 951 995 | 17.8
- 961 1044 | 17.7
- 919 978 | 18.4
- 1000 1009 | 17.3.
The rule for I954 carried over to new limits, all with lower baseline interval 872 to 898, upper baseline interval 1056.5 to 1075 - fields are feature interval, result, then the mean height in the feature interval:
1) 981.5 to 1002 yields 0.081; 17.6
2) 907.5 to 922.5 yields 0.023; 20.2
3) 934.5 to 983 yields 0.092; 18.1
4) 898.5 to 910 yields 0.009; 20.8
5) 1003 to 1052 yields 0.034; 17.6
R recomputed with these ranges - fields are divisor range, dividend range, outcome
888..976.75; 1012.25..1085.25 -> 0.91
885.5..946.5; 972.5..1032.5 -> 0.88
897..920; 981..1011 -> 0.85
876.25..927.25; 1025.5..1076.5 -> 0.86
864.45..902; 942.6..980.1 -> 0.84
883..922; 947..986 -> 0.86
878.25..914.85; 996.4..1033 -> 0.83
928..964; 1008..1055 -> 0.96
